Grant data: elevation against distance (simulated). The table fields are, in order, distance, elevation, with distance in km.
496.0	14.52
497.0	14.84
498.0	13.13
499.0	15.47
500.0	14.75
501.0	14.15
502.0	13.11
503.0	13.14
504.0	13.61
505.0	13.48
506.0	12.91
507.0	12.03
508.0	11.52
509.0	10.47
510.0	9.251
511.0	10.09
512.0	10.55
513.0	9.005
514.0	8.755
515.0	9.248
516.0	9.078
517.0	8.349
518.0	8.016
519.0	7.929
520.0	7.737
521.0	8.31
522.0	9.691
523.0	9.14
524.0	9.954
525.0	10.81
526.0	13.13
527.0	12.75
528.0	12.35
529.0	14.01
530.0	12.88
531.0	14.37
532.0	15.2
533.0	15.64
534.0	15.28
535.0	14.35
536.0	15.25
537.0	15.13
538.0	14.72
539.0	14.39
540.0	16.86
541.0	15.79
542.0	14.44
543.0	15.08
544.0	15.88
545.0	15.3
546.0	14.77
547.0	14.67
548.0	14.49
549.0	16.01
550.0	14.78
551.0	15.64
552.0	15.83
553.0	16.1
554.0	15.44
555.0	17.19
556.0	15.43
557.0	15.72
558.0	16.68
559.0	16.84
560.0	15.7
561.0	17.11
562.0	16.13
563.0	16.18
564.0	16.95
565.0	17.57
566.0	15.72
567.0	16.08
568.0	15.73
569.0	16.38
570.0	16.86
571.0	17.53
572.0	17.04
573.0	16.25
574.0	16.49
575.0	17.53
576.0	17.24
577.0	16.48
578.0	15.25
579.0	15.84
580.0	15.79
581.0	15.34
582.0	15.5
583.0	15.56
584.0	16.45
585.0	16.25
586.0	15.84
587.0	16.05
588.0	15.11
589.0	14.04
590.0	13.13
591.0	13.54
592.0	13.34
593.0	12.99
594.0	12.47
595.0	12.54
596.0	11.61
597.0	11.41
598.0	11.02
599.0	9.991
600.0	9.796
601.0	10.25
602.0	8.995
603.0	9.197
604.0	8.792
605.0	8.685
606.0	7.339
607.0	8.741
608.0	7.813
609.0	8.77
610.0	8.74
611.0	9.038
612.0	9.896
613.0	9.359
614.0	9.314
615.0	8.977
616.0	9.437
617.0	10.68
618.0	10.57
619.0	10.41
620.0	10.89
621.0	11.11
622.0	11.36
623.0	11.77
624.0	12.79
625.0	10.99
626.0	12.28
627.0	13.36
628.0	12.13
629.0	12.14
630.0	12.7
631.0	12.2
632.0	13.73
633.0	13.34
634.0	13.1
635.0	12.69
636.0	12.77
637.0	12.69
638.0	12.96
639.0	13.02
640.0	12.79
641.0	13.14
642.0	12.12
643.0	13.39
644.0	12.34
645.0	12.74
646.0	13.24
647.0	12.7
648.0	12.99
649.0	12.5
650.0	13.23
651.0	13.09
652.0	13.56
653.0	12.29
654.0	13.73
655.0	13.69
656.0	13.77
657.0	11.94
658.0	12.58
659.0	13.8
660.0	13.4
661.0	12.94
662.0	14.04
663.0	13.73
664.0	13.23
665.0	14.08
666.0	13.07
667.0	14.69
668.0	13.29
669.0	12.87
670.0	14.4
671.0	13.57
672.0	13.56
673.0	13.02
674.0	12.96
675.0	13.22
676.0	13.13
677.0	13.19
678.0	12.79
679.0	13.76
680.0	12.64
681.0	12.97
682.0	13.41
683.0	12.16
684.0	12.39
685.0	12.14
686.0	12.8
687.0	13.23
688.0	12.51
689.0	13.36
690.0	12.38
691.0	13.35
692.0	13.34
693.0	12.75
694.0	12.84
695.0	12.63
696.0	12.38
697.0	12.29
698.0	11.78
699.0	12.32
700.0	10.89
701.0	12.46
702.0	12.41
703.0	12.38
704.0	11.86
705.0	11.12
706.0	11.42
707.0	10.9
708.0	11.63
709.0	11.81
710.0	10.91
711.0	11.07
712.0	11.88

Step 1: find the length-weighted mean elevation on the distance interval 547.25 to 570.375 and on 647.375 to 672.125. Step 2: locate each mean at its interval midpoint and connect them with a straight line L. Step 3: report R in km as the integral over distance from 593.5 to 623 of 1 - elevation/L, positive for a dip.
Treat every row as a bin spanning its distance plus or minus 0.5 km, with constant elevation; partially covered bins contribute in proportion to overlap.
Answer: 9.6 km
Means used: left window 16.1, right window 13.4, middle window 9.94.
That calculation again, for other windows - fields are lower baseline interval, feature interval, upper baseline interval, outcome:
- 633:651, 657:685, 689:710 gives -1.7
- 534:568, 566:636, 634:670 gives 8.7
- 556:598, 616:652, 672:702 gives 4.3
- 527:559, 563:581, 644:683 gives -2.2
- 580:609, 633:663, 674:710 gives -1.6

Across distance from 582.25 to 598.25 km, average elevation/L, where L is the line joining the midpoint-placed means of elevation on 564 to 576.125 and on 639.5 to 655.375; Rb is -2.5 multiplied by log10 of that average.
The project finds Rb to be 0.14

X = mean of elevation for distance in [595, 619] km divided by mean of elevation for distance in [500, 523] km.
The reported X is 0.91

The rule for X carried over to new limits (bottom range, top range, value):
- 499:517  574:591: 1.36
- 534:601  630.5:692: 0.86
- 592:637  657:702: 1.19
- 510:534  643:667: 1.22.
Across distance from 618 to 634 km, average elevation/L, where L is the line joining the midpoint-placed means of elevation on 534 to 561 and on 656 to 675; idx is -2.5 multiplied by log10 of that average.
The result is 0.17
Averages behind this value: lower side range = 15.5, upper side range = 13.4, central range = 12.1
